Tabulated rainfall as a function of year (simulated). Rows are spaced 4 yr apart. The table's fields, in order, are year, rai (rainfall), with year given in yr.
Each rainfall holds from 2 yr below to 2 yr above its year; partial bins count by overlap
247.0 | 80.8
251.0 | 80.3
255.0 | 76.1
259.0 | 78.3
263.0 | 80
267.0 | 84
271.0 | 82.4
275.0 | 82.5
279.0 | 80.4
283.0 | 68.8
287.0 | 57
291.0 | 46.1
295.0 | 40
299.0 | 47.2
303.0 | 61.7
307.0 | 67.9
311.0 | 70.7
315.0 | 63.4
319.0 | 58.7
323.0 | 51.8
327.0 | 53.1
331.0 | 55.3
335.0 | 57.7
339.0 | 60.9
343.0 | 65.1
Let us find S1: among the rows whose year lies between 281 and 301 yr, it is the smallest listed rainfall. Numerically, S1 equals 40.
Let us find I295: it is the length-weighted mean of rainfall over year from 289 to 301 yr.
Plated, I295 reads 44.4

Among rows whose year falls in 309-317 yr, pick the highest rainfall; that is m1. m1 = 70.7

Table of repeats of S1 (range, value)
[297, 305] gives 47.2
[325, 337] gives 53.1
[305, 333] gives 51.8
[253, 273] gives 76.1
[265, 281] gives 80.4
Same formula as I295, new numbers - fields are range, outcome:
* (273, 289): 72.2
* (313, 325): 58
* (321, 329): 52.5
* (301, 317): 65.9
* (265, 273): 83.2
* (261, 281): 81.9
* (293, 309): 54.2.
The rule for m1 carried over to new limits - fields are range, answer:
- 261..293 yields 84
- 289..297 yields 46.1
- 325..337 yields 57.7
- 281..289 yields 68.8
